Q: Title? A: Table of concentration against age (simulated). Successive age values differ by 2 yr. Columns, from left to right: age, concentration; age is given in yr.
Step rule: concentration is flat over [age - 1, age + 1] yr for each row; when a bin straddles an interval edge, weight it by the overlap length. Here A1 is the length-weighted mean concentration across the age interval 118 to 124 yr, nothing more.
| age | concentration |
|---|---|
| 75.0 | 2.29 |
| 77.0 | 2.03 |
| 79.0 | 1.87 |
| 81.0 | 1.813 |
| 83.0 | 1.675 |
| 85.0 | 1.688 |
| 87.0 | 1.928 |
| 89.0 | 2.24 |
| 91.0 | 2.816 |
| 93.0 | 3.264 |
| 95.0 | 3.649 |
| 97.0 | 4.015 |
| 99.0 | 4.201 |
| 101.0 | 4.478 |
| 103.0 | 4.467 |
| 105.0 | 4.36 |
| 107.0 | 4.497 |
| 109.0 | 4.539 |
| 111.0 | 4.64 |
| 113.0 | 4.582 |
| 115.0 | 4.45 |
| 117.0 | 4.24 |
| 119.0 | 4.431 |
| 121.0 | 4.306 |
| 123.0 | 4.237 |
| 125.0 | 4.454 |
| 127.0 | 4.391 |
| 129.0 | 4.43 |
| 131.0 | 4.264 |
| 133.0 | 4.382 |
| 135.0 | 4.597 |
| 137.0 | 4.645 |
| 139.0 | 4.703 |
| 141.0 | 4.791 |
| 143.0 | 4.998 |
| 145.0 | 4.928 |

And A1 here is 4.32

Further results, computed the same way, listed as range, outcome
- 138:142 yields 4.75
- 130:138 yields 4.47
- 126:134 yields 4.37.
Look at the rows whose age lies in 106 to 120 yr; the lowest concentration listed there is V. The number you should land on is 4.24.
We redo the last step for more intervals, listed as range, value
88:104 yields 2.24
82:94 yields 1.675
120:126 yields 4.237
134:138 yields 4.597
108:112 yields 4.539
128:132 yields 4.264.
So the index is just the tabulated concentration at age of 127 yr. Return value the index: 4.391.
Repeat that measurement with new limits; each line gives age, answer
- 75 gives 2.29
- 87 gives 1.928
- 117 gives 4.24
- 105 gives 4.36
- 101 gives 4.478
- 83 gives 1.675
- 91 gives 2.816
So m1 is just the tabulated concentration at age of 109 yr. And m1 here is 4.539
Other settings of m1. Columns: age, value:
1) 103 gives 4.467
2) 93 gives 3.264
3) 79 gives 1.87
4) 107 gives 4.497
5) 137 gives 4.645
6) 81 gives 1.813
